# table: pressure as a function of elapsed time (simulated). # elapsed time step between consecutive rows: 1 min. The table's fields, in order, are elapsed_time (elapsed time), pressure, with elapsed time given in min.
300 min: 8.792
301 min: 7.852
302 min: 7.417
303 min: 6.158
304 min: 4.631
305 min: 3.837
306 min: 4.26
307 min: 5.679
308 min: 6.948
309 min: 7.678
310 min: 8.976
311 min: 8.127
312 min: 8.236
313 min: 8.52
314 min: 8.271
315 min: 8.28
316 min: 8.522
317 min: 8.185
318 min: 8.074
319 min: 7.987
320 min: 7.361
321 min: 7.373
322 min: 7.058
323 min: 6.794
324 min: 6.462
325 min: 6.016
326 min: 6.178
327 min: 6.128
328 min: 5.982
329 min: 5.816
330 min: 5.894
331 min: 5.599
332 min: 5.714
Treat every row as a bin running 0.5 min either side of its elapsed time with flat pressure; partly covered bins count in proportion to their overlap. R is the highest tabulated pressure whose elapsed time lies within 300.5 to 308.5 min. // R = 7.852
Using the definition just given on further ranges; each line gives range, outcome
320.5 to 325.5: 7.373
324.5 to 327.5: 6.178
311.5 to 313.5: 8.52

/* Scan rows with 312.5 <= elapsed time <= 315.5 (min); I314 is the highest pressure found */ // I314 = 8.52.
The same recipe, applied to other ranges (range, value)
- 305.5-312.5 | 8.976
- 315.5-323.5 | 8.522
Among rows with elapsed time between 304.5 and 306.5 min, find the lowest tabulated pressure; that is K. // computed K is 3.837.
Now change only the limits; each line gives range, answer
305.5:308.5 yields 4.26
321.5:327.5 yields 6.016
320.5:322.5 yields 7.058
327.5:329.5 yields 5.816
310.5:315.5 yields 8.127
